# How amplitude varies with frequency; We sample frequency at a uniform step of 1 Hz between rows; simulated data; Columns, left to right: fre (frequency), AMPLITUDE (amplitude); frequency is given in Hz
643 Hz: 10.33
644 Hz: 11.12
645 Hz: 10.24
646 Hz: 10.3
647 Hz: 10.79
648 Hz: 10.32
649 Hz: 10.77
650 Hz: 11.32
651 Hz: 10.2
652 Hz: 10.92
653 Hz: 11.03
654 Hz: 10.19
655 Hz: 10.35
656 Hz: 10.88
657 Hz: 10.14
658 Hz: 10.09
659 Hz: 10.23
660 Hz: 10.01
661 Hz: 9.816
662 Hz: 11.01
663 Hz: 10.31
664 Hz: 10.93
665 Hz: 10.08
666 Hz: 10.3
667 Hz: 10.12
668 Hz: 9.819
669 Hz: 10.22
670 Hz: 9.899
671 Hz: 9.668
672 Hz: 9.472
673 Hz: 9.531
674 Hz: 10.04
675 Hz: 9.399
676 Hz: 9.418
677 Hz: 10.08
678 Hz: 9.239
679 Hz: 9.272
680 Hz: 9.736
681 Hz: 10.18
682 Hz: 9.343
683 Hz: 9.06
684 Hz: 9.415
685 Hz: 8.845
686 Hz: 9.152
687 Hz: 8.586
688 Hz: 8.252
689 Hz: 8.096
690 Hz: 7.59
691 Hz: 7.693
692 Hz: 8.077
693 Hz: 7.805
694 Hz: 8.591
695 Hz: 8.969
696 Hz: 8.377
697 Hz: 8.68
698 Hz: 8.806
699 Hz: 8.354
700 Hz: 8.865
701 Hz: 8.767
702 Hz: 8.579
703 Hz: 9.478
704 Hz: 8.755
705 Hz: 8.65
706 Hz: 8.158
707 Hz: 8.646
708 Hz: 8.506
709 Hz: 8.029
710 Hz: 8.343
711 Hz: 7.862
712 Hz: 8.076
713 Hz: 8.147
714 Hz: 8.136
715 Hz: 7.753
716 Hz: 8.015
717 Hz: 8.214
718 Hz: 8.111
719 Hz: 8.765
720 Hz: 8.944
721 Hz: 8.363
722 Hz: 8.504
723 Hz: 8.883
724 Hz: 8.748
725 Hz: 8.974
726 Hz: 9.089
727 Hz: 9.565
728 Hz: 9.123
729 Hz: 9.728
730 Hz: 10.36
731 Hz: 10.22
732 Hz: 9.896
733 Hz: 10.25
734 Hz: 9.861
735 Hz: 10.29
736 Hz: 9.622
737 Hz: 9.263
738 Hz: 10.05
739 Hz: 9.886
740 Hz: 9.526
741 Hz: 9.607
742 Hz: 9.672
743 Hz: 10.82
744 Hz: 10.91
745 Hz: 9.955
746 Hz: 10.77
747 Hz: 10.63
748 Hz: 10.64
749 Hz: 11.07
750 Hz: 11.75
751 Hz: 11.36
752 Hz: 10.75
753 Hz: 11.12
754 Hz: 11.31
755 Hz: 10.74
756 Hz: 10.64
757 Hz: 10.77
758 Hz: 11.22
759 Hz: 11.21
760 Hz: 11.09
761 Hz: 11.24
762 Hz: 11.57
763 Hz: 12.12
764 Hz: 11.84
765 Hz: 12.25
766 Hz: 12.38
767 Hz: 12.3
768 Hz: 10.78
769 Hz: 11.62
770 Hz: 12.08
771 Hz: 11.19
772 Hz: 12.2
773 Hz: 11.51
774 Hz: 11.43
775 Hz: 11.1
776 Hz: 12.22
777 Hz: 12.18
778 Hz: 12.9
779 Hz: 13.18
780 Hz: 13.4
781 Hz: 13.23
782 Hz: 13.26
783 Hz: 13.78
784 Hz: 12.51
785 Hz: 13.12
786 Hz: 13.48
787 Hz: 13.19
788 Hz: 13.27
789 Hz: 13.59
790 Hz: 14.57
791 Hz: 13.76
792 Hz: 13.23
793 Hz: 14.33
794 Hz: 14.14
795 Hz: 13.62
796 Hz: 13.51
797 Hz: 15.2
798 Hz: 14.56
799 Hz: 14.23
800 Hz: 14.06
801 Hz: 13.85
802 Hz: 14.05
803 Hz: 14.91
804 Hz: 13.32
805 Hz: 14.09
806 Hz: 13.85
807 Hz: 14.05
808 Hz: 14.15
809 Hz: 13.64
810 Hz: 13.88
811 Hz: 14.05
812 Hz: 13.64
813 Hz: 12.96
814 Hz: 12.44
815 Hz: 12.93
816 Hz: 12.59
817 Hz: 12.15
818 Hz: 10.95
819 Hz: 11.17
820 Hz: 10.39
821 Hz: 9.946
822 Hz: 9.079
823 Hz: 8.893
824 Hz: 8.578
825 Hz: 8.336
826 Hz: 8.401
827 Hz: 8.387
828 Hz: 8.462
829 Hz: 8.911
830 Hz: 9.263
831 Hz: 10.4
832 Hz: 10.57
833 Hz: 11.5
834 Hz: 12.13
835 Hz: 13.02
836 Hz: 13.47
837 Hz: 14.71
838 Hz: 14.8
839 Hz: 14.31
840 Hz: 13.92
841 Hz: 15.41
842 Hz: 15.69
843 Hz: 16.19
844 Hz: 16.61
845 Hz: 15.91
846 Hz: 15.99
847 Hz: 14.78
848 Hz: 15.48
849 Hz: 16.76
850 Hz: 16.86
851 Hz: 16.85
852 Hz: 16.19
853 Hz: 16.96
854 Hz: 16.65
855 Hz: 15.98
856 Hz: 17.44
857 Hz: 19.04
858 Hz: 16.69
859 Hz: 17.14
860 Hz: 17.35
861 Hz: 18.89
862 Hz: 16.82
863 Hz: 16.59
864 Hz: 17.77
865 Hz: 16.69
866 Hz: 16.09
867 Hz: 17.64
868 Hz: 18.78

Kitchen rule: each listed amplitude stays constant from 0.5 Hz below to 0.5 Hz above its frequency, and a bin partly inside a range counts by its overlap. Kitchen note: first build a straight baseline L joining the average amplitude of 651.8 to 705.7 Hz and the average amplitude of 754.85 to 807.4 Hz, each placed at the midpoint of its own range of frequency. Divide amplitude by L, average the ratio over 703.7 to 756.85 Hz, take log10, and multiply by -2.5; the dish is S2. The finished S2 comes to 0.17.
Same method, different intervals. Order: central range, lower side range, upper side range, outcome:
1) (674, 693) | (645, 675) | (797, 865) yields 0.198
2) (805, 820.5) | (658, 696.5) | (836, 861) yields 0.144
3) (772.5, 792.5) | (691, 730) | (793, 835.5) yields -0.172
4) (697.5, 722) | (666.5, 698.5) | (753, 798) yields 0.194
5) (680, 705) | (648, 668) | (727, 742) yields 0.168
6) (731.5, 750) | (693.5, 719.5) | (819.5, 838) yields -0.137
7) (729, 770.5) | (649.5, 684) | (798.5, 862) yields 0.104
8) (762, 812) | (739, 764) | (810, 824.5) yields -0.174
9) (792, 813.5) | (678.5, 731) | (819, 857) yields -0.165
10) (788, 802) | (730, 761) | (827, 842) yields -0.220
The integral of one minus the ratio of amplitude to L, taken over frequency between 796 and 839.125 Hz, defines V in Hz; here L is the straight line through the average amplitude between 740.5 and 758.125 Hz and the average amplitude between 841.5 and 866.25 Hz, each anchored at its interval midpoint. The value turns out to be 6.96 Hz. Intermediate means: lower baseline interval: 10.8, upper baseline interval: 16.7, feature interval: 12.2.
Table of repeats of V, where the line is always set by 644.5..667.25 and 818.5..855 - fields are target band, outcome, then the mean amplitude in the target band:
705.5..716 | 2.9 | 8.16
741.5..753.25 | 0.9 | 10.8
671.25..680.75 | 1.0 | 9.59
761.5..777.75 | 0.3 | 11.8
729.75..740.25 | 1.5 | 9.93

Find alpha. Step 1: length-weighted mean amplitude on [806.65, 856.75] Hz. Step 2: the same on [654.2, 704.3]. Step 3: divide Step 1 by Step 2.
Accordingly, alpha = 1.40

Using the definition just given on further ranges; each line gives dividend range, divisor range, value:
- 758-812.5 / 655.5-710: 1.41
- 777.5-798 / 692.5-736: 1.54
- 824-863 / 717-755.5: 1.45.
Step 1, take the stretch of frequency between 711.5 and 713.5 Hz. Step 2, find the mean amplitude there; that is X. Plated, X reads 8.11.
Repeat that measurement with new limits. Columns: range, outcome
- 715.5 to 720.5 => 8.41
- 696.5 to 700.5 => 8.68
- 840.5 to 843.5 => 15.8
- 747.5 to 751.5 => 11.2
